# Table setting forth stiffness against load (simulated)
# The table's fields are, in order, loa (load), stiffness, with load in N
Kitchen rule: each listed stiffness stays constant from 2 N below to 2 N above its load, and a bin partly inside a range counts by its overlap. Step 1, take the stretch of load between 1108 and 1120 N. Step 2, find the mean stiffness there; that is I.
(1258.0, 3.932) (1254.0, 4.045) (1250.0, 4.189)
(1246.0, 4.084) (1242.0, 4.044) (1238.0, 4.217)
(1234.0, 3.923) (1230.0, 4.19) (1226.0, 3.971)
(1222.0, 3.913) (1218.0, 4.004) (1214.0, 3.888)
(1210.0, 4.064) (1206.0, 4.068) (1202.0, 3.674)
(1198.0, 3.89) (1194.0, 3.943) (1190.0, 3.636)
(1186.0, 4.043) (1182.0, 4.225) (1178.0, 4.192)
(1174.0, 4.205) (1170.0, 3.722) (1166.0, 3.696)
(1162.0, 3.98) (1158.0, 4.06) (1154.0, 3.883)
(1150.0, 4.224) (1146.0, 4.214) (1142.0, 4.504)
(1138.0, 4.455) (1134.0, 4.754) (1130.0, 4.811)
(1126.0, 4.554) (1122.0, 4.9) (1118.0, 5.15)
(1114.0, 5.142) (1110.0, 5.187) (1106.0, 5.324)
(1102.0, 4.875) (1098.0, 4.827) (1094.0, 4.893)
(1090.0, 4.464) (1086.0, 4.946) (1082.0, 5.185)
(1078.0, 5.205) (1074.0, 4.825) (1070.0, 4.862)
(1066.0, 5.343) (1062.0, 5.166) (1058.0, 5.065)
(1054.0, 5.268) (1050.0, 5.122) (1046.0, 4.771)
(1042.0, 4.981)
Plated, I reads 5.16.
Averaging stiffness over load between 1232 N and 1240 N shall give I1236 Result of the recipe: 4.07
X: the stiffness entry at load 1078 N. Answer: 5.205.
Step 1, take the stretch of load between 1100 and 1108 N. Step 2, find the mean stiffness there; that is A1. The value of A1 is 5.1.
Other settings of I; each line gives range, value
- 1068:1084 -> 5.02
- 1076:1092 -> 4.95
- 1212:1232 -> 3.99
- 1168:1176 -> 3.96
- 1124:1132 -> 4.68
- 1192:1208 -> 3.89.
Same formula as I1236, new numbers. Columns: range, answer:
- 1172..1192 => 4.06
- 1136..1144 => 4.48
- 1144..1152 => 4.22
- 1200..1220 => 3.94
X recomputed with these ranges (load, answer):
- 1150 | 4.224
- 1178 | 4.192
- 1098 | 4.827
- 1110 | 5.187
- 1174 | 4.205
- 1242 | 4.044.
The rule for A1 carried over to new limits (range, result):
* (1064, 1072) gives 5.1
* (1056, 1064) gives 5.12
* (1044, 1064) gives 5.08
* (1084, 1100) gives 4.78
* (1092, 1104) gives 4.86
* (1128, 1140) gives 4.67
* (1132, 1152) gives 4.43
